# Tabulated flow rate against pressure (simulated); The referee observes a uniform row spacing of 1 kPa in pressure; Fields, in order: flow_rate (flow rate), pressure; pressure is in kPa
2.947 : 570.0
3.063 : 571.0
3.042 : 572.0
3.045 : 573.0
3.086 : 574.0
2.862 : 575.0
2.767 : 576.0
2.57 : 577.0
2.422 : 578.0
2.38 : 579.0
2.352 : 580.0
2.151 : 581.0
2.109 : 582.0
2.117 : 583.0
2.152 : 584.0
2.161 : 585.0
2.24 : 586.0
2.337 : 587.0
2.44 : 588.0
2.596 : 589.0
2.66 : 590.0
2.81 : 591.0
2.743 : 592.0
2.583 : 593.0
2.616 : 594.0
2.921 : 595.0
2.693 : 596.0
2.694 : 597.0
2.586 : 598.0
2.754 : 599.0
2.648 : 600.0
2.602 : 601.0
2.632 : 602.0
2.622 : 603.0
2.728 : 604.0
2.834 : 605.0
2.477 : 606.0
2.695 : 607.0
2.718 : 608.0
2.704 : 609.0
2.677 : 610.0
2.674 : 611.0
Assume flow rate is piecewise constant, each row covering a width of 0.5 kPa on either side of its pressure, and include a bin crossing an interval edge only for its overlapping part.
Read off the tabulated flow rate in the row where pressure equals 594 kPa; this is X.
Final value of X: 2.616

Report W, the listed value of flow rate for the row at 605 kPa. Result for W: 2.834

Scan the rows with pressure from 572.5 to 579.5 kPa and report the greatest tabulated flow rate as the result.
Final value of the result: 3.086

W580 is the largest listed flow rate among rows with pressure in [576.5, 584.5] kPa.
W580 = 2.57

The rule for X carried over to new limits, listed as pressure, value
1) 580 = 2.352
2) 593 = 2.583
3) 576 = 2.767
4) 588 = 2.44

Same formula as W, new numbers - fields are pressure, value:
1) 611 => 2.674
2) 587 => 2.337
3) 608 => 2.718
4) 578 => 2.422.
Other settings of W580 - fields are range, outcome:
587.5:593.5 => 2.81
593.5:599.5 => 2.921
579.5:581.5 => 2.352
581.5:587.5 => 2.337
